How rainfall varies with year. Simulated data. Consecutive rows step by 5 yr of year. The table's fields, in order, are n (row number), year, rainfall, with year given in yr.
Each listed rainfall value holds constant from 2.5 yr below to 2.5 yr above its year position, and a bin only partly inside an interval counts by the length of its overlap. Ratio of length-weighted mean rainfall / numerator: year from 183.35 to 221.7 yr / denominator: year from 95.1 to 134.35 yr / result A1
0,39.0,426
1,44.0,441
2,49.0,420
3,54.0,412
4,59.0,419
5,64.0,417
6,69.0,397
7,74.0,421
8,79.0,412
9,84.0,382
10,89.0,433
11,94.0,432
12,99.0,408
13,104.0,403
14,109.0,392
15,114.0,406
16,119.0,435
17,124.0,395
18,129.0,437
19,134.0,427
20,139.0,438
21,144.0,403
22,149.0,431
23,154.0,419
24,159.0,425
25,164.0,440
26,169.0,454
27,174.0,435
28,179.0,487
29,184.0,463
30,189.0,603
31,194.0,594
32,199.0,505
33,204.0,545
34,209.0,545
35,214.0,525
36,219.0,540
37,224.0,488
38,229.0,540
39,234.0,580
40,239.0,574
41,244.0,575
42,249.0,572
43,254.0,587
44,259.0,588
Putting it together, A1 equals 1.3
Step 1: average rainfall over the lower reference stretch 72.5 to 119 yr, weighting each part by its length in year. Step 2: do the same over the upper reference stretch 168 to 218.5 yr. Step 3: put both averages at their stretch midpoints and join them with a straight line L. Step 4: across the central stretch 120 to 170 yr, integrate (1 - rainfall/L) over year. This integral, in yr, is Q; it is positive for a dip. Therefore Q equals 4.15 yr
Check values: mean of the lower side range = 411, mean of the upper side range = 518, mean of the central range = 426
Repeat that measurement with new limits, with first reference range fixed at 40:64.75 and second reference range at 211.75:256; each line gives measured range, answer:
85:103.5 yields 1.4 yr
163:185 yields 2.3 yr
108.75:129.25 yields 2.5 yr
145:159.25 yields 2.1 yr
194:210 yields -0.3 yr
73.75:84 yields 0.8 yr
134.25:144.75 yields 1.3 yr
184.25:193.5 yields -0.8 yr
